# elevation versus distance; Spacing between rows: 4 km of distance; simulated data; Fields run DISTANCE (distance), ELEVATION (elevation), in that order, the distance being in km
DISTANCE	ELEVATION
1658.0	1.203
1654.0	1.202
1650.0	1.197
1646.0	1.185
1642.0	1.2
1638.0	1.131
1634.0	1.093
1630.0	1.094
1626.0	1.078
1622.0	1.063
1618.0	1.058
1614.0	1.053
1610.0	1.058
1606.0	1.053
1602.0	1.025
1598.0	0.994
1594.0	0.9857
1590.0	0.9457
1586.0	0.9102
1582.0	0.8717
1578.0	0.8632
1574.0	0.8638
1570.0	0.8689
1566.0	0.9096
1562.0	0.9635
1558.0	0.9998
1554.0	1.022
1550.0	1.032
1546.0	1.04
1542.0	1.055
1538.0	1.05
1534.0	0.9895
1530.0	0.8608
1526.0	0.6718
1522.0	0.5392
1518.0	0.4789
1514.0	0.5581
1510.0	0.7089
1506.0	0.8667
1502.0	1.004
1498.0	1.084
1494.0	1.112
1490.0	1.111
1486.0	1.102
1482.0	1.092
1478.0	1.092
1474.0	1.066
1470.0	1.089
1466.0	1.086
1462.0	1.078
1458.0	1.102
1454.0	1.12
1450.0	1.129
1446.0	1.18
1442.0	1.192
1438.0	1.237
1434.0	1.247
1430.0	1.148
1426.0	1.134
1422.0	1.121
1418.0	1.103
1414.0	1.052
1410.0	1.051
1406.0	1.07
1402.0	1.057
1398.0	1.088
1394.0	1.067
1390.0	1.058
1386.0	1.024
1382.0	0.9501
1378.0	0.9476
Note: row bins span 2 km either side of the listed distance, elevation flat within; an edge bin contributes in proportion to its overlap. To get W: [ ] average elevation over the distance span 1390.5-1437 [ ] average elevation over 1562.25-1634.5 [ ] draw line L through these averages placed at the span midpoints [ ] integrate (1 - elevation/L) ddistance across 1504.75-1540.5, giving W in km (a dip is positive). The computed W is 9.84 km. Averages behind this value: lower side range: 1.1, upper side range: 0.985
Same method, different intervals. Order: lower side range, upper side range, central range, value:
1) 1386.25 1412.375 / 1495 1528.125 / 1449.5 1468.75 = -4.39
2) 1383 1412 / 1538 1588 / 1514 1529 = 6.08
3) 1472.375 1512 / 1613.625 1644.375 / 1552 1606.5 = 6.44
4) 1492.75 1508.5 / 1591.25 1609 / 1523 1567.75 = 2.39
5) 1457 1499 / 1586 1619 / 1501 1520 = 6.45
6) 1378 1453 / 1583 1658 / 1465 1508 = 1.14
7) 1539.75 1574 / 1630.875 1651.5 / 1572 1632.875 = 4.59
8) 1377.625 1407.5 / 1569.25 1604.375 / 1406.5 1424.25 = -1.00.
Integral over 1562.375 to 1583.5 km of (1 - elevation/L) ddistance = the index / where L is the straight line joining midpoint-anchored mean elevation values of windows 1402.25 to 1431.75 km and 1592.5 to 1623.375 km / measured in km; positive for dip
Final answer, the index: 3.3 km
